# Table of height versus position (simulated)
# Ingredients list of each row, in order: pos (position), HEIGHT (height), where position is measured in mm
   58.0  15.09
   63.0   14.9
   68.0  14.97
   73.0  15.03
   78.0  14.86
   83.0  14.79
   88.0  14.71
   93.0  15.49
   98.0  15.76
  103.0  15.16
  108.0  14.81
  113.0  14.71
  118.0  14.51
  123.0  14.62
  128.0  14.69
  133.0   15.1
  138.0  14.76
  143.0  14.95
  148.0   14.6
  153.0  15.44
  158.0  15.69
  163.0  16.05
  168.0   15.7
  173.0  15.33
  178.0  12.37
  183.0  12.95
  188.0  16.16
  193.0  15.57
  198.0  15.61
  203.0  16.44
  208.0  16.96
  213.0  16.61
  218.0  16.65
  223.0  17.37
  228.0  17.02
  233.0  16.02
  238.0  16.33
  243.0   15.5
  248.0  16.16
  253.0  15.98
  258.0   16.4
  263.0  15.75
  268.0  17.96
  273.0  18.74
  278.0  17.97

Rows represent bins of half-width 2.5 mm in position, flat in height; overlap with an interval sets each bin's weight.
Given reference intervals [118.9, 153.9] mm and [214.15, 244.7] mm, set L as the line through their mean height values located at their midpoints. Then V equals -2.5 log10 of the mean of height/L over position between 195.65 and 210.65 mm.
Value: -0.02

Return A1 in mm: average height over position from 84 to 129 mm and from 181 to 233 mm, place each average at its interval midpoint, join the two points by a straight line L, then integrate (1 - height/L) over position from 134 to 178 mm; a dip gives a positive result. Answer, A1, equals 1.1 mm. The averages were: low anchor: 14.9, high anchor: 16.2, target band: 15.1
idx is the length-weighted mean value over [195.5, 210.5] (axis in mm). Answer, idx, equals 16.3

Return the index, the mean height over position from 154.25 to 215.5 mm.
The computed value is 15.5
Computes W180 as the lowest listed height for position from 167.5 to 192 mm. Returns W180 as 12.37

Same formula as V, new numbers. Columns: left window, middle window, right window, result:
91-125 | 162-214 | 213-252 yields 0.04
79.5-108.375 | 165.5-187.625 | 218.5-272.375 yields 0.12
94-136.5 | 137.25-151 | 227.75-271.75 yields 0.03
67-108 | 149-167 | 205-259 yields 0.01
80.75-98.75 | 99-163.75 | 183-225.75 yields 0.04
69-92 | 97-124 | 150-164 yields 0.02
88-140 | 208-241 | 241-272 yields -0.04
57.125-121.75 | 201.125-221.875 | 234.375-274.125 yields -0.04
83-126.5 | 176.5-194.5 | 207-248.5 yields 0.12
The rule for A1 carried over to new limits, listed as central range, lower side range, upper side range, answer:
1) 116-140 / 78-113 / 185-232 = 1.1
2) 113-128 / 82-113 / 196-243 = 0.7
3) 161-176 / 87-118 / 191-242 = 0.3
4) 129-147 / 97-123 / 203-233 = 0.6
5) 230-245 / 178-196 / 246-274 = 0.1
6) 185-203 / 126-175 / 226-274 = 0.0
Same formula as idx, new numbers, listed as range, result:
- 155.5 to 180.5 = 15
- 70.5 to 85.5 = 14.9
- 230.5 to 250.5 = 16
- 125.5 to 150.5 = 14.8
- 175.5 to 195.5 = 14.3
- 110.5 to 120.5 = 14.6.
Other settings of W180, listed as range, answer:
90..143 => 14.51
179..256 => 12.95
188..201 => 15.57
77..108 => 14.71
